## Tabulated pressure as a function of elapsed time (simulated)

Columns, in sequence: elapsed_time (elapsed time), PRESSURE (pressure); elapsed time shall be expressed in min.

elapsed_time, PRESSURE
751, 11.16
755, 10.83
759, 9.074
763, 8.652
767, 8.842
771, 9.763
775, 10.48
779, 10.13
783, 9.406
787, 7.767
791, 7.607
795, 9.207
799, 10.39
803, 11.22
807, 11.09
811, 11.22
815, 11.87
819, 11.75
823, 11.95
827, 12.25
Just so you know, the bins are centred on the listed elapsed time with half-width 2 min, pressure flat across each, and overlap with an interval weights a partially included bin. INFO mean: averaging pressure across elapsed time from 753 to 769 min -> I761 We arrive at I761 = 9.35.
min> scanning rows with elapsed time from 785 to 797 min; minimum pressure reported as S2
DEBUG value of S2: 7.607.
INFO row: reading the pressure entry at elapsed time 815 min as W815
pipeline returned 11.87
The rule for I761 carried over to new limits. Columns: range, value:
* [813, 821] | 11.8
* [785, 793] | 7.69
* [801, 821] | 11.4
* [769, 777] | 10.1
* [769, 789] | 9.51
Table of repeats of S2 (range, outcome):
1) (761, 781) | 8.652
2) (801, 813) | 11.09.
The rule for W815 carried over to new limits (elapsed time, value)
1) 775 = 10.48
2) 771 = 9.763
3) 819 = 11.75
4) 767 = 8.842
